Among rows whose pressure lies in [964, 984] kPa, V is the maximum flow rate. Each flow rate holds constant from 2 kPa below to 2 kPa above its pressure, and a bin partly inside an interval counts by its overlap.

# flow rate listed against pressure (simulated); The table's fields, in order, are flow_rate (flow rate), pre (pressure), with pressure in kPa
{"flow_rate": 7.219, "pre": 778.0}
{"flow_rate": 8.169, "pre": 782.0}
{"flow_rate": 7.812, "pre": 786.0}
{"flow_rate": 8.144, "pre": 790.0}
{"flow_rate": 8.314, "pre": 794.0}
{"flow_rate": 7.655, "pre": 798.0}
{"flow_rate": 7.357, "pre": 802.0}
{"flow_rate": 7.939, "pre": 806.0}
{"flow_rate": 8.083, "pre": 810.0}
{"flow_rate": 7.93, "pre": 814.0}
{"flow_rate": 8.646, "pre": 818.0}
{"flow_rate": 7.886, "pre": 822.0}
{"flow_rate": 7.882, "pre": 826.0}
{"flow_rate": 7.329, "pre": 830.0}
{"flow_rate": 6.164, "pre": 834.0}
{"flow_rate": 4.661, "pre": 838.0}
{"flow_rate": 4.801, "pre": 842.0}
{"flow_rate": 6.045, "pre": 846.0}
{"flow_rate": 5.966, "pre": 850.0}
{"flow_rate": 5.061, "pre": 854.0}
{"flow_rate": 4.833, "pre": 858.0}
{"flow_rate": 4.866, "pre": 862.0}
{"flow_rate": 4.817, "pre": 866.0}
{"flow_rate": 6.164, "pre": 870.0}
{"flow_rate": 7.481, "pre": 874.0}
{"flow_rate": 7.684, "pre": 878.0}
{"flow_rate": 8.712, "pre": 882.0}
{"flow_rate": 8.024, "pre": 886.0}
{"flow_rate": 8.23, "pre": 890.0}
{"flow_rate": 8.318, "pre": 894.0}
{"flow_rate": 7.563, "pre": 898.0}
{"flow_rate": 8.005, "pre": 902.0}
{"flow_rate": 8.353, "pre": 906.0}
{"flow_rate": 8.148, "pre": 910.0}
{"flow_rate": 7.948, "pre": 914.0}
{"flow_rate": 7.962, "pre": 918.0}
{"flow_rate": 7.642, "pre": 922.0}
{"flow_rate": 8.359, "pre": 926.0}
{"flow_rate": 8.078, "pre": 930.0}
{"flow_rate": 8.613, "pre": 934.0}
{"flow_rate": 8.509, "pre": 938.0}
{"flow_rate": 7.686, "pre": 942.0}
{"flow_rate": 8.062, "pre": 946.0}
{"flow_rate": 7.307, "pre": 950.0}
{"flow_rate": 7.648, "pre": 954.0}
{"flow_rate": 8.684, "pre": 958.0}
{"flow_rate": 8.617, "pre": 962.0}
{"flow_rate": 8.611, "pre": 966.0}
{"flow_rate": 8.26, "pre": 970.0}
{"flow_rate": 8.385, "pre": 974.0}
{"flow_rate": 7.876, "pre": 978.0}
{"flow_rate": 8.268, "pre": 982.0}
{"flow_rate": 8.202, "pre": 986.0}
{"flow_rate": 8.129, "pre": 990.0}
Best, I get 8.611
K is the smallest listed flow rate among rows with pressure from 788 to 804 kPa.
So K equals 7.357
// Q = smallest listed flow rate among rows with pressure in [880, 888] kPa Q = 8.024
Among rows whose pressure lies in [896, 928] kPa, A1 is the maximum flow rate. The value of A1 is 8.359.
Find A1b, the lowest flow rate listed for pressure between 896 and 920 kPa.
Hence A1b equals 7.563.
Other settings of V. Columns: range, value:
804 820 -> 8.646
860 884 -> 8.712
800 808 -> 7.939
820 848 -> 7.886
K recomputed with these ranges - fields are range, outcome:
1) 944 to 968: 7.307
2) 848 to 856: 5.061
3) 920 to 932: 7.642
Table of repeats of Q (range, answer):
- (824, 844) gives 4.661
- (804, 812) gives 7.939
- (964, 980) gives 7.876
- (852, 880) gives 4.817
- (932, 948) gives 7.686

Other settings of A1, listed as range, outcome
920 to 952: 8.613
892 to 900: 8.318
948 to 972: 8.684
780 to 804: 8.314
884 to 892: 8.23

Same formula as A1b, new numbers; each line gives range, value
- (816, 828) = 7.882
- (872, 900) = 7.481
